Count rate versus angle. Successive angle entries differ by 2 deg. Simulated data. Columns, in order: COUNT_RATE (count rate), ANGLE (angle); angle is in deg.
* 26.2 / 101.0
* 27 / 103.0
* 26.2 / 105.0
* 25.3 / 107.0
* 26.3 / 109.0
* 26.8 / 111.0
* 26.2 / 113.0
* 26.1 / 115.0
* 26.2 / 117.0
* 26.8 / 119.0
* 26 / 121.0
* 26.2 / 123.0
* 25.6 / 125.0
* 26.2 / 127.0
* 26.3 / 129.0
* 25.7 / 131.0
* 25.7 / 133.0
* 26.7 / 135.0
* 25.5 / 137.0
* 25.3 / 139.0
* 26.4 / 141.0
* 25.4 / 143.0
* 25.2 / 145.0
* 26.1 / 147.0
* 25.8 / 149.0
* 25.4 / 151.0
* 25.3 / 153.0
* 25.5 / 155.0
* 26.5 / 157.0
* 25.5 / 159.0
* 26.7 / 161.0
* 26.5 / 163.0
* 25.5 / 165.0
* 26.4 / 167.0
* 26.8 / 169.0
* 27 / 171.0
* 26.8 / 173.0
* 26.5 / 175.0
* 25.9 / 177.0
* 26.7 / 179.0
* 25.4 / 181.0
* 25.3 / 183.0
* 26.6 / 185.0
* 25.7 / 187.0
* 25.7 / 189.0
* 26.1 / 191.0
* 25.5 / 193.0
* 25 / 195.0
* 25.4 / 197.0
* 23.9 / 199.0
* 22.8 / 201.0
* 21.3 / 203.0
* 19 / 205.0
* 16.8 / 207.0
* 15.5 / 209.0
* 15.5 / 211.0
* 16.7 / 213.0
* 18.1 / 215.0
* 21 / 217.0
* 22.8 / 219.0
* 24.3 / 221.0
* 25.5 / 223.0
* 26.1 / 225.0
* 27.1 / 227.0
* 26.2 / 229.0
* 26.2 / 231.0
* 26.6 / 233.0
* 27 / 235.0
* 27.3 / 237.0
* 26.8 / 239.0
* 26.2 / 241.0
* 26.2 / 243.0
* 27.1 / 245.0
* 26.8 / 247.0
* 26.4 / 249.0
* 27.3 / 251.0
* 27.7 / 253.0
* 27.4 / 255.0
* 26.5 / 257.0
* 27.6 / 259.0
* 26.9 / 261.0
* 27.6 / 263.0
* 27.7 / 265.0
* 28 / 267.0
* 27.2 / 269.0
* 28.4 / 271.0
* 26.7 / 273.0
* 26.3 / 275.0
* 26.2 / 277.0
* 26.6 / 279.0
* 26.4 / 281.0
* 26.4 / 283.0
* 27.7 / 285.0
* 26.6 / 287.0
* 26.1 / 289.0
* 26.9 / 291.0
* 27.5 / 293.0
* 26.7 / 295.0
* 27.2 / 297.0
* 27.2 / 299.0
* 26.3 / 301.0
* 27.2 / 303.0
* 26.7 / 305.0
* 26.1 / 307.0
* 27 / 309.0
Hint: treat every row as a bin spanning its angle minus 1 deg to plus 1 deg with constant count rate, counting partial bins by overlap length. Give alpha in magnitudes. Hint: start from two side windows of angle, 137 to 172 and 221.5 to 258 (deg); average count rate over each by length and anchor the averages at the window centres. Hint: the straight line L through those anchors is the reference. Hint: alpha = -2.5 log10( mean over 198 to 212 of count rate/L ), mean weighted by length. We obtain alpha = 0.34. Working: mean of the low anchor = 25.9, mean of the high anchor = 26.7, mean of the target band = 19.3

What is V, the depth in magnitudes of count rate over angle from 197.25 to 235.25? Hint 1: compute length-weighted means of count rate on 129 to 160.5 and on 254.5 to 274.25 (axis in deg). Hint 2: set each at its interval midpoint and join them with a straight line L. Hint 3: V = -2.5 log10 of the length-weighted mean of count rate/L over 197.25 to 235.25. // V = 0.20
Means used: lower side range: 25.8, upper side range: 27.4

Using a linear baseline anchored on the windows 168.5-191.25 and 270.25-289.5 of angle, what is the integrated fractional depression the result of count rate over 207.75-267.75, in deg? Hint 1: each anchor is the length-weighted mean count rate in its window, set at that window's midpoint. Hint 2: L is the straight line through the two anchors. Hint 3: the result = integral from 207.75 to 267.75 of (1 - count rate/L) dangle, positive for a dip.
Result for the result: 3.4 deg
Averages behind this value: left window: 26.2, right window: 26.7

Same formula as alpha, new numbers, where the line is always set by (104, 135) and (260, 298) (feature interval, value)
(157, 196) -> 0.01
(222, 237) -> 0.01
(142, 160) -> 0.03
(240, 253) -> 0.00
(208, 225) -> 0.30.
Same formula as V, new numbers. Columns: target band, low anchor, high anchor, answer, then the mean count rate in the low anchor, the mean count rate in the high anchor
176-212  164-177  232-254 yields 0.146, 26.5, 26.9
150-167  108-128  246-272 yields 0.027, 26.2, 27.3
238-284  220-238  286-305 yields -0.018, 26.3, 26.8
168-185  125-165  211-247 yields -0.039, 25.9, 24.6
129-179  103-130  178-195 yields -0.001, 26.2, 25.8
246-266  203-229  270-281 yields -0.097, 20.9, 26.8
